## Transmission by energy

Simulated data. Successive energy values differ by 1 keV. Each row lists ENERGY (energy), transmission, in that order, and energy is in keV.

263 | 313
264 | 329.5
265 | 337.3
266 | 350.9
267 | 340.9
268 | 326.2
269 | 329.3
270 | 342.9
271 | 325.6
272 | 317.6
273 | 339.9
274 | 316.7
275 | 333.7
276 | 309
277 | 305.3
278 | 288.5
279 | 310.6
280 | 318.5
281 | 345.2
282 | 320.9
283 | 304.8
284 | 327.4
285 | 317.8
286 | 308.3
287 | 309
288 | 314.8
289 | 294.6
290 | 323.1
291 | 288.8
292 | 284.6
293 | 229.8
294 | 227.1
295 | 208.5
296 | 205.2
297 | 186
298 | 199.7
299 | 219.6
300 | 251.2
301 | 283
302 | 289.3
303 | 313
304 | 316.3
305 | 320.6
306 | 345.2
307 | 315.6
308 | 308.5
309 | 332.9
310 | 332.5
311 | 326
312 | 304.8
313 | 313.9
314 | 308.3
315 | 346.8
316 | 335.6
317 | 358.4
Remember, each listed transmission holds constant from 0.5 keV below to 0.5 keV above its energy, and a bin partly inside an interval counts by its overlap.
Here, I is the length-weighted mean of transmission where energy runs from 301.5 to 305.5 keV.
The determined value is 310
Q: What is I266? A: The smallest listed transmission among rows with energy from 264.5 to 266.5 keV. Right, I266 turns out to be 337.3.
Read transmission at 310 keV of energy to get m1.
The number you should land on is 332.5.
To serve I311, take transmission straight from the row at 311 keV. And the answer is 326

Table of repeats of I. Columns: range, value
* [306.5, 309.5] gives 319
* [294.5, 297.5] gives 200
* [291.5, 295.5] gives 238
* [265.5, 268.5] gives 339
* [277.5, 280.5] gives 306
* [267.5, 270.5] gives 333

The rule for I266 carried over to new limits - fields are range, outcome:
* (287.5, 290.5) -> 294.6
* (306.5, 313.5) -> 304.8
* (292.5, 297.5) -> 186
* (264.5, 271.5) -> 325.6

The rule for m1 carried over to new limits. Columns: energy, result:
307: 315.6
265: 337.3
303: 313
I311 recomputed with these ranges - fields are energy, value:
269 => 329.3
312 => 304.8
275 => 333.7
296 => 205.2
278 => 288.5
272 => 317.6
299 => 219.6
